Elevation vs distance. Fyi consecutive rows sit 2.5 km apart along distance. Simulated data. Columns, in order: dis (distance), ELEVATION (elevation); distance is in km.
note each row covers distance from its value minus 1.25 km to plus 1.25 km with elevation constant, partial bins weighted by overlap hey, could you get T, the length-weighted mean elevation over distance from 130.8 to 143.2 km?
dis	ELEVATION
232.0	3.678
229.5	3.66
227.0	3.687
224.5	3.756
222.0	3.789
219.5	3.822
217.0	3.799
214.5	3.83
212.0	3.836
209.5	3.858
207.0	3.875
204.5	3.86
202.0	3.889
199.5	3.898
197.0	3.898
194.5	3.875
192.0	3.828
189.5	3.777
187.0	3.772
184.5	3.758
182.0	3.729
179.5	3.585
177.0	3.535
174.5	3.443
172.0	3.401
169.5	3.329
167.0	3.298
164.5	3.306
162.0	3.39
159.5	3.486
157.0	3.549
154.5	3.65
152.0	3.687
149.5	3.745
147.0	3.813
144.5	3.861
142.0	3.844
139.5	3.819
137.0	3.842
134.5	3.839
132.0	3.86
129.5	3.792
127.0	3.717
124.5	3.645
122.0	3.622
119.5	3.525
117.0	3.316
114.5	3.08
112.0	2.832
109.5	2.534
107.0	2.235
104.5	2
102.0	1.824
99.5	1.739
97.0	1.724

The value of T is 3.84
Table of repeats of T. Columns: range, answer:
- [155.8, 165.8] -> 3.43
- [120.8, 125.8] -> 3.63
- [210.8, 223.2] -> 3.82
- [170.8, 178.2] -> 3.46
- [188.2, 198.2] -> 3.84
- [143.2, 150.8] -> 3.81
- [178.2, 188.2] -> 3.71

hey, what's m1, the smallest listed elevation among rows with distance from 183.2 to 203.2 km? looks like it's 3.758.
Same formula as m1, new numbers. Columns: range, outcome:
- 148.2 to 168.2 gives 3.298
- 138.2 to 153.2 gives 3.687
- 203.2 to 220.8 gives 3.799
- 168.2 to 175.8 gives 3.329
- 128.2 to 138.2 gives 3.792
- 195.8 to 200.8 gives 3.898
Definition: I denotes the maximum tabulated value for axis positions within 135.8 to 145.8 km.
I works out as 3.861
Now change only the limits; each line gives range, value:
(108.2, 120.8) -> 3.525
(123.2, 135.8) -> 3.86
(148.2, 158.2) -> 3.745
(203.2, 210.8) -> 3.875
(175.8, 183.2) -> 3.729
